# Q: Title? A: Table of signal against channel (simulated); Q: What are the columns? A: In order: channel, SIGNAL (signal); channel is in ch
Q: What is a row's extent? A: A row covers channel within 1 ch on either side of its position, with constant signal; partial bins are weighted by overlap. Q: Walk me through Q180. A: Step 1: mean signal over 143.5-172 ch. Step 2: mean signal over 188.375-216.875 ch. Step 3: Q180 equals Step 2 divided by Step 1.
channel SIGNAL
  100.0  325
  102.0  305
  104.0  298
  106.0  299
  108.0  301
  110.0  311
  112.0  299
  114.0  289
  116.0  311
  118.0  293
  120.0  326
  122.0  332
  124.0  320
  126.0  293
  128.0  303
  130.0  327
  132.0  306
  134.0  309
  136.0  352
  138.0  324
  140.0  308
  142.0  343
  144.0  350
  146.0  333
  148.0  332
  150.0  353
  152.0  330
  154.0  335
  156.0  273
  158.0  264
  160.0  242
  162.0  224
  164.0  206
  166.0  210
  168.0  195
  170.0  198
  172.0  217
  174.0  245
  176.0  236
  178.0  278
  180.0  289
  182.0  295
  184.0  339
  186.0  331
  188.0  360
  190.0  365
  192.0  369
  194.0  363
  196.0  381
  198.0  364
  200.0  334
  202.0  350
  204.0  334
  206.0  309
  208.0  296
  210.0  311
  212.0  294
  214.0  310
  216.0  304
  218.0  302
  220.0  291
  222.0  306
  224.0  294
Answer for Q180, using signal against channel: 1.24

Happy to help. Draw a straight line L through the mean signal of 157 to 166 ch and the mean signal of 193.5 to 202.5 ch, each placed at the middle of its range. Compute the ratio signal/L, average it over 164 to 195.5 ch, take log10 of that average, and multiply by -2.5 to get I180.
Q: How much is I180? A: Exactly 0.05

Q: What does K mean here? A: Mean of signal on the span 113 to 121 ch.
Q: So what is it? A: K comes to 305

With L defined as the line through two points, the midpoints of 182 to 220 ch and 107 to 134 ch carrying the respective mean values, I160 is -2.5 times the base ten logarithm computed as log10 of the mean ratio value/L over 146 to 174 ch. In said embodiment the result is 0.22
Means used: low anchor 309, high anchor 332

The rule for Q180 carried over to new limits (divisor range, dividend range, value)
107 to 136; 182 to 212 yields 1.10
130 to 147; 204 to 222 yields 0.93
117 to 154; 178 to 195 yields 1.03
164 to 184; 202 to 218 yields 1.27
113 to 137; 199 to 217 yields 1.01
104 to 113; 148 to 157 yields 1.07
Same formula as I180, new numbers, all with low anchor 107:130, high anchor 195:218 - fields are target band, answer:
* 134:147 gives -0.070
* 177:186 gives 0.058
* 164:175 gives 0.438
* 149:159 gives 0.013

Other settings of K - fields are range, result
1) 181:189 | 331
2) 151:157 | 313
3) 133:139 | 328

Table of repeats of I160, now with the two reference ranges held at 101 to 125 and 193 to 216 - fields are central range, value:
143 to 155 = -0.075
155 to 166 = 0.314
